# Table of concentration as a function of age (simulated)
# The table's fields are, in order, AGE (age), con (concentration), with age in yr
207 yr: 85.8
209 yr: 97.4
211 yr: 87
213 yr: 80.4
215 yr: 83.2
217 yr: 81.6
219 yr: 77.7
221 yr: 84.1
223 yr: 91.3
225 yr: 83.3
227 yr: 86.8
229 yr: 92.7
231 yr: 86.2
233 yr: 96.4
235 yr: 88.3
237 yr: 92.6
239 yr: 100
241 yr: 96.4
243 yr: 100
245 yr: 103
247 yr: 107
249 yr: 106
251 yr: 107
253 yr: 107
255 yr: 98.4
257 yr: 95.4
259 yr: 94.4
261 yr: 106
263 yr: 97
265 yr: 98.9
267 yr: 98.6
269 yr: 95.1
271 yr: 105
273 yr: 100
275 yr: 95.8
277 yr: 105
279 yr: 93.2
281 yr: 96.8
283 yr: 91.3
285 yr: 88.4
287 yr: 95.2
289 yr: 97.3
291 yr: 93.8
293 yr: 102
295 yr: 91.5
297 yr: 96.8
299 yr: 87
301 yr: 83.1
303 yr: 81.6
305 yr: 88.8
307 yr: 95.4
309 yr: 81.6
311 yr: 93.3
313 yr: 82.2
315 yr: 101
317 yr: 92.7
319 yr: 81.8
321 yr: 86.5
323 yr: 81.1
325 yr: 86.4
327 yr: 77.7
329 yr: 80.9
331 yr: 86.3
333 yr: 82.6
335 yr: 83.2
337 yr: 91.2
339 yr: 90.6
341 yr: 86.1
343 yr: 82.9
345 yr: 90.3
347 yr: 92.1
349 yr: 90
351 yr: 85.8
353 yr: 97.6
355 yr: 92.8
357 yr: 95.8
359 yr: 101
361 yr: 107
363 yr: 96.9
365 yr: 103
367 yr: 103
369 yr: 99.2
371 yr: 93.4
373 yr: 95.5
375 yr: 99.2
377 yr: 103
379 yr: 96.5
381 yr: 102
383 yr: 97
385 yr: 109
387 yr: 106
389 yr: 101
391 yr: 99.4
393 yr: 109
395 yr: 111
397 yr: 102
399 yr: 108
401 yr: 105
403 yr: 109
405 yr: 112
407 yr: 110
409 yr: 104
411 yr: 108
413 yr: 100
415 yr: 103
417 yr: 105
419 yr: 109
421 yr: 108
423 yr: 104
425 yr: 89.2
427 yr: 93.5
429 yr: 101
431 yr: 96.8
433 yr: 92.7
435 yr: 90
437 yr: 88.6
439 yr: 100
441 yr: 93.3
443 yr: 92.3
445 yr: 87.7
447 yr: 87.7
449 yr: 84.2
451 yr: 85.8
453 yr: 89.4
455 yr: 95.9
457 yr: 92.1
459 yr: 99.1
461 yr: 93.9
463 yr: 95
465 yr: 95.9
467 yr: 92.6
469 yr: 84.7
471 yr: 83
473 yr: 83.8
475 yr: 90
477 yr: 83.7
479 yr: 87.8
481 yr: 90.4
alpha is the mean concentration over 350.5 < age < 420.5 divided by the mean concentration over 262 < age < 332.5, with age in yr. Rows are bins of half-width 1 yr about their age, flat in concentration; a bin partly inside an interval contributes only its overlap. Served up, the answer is 1.12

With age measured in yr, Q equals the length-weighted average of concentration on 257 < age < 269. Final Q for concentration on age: 98.4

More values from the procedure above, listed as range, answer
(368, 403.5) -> 102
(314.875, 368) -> 90.4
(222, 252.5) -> 96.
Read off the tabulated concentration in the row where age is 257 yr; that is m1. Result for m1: 95.4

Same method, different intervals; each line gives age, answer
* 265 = 98.9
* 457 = 92.1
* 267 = 98.6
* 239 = 100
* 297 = 96.8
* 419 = 109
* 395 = 111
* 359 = 101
